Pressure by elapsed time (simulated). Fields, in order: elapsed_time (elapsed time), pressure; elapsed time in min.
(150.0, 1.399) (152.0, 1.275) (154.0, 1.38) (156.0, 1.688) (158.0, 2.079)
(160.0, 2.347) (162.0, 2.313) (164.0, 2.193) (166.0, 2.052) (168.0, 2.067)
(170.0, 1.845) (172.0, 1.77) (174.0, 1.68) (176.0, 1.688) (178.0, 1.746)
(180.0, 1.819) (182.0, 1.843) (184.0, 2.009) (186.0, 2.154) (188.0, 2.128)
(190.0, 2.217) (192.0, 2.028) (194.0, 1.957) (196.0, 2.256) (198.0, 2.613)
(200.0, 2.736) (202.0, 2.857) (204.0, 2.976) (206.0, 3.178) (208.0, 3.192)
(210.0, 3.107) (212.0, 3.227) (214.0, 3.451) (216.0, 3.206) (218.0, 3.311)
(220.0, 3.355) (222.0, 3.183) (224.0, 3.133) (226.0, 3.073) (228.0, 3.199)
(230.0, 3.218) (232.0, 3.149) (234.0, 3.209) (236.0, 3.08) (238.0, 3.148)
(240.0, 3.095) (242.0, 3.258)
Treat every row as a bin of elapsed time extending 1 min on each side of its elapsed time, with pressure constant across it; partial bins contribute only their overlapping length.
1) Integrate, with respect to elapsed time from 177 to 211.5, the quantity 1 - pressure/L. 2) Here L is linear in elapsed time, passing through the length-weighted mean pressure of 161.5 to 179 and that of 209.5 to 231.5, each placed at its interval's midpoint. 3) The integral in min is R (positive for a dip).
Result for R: 2.1 min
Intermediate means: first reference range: 1.92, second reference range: 3.22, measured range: 2.41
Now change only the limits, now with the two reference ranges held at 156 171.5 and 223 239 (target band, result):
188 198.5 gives 1.5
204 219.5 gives -2.1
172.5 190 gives 3.5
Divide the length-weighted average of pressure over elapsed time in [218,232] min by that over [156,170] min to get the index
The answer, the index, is 1.51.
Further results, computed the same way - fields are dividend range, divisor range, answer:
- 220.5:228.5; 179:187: 1.61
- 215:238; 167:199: 1.60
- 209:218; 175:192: 1.66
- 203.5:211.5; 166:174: 1.66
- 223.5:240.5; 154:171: 1.55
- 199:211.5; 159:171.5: 1.42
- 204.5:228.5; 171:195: 1.67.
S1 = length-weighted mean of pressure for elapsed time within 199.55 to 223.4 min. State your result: 3.16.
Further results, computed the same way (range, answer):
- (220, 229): 3.17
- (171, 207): 2.2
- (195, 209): 2.83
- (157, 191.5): 2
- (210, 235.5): 3.22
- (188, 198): 2.17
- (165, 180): 1.83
